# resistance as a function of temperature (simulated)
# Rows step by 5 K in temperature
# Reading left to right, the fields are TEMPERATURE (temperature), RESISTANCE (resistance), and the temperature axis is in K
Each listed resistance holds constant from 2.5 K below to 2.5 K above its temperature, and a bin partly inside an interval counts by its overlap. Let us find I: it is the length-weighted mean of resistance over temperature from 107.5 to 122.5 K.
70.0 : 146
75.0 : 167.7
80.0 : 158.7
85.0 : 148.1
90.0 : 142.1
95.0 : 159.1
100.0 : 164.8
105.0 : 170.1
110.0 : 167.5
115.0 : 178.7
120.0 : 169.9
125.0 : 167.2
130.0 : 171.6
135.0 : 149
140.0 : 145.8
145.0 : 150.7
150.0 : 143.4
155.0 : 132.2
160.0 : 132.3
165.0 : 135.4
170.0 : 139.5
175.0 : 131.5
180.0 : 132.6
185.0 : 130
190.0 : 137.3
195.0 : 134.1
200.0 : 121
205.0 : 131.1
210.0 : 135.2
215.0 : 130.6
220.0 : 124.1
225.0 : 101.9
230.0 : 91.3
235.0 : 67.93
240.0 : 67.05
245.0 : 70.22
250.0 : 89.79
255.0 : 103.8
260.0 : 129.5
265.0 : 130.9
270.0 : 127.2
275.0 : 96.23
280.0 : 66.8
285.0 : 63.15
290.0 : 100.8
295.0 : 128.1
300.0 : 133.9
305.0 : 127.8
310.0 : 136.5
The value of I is 172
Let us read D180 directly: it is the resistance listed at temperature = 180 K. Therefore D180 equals 132.6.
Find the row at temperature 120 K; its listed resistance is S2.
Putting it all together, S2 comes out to 169.9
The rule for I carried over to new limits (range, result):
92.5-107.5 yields 165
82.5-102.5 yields 154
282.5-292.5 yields 82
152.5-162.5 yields 132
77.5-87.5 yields 153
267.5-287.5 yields 88.3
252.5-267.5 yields 121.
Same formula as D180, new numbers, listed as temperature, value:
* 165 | 135.4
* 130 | 171.6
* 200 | 121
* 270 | 127.2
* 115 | 178.7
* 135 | 149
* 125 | 167.2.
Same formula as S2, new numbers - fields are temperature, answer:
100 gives 164.8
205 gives 131.1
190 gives 137.3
